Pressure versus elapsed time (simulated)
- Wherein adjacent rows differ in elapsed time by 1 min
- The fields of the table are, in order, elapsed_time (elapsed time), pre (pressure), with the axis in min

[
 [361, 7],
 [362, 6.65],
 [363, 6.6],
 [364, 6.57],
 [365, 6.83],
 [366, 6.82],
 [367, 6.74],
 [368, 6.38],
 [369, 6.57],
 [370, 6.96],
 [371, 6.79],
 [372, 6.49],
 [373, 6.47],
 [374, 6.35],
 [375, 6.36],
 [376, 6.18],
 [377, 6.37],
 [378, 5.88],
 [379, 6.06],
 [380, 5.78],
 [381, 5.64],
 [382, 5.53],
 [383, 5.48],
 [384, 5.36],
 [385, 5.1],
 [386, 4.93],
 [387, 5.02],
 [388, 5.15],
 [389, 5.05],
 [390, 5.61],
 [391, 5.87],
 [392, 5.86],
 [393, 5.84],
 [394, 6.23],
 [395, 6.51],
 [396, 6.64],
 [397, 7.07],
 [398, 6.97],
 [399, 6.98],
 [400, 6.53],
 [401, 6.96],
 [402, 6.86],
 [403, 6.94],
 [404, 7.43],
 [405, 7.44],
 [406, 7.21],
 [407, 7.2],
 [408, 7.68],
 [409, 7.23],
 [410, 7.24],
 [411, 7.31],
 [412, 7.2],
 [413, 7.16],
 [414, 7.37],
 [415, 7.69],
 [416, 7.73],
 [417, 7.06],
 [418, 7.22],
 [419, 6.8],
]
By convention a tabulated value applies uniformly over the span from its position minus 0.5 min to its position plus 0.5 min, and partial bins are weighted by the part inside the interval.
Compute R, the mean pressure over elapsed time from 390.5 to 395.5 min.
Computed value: 6.06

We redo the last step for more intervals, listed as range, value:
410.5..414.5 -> 7.26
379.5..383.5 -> 5.61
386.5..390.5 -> 5.21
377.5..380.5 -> 5.91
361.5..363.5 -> 6.62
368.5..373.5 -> 6.66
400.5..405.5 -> 7.13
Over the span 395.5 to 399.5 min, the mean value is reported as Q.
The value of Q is 6.92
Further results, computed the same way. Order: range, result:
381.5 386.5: 5.28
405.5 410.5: 7.31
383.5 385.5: 5.23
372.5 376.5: 6.34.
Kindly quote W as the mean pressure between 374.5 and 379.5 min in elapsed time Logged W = 6.17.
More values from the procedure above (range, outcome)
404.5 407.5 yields 7.28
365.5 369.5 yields 6.63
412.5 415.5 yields 7.41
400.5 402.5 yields 6.91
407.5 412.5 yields 7.33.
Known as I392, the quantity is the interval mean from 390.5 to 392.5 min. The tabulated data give 5.87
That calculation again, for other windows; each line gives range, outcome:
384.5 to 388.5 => 5.05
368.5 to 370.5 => 6.77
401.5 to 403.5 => 6.9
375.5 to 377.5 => 6.28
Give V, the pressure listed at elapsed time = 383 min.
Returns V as 5.48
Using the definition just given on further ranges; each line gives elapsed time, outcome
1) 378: 5.88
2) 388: 5.15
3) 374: 6.35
